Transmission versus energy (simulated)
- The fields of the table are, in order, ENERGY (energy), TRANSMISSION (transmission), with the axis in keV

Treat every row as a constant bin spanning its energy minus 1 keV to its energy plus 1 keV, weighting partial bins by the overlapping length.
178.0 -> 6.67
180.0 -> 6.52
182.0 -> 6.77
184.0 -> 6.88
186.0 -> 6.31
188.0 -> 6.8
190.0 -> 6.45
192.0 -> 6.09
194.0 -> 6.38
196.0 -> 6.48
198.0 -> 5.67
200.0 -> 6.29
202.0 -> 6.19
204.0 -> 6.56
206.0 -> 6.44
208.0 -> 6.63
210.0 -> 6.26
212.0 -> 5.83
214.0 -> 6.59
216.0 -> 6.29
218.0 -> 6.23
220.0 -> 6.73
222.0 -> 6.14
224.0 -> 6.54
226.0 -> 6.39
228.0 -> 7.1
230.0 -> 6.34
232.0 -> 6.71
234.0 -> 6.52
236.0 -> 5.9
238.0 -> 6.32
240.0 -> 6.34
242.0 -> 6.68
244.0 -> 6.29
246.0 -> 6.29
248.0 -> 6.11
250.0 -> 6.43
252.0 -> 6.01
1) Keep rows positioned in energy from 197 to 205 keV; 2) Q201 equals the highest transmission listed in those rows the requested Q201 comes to 6.56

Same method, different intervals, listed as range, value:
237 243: 6.68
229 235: 6.71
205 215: 6.63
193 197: 6.48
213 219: 6.59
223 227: 6.54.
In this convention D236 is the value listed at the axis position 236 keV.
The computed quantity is 5.9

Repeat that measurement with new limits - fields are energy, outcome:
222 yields 6.14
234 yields 6.52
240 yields 6.34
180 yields 6.52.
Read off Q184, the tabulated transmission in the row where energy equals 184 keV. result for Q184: 6.88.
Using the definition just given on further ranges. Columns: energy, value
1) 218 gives 6.23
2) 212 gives 5.83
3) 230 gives 6.34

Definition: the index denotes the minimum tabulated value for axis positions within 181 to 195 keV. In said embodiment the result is 6.09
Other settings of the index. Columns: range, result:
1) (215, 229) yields 6.14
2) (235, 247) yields 5.9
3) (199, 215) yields 5.83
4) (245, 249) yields 6.11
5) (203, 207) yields 6.44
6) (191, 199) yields 5.67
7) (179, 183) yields 6.52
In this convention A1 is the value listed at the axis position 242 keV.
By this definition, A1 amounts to 6.68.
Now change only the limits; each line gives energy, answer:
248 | 6.11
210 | 6.26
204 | 6.56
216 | 6.29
